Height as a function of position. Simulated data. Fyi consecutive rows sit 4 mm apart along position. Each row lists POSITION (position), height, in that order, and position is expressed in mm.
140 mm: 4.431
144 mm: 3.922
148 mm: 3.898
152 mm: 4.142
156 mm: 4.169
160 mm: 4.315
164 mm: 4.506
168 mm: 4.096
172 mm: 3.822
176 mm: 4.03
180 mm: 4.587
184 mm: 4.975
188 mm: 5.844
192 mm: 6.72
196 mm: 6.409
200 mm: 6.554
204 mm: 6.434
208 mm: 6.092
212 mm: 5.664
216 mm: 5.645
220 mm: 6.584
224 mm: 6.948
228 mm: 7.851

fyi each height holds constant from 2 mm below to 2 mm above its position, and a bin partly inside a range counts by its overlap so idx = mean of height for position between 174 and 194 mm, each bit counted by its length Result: 5.23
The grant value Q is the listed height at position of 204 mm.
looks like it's 6.434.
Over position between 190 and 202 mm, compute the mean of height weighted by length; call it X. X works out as 6.56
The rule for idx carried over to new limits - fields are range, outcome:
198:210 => 6.36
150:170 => 4.25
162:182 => 4.21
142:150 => 3.91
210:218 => 5.65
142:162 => 4.09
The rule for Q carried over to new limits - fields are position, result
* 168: 4.096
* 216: 5.645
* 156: 4.169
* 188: 5.844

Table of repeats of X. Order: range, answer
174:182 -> 4.31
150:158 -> 4.16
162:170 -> 4.3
